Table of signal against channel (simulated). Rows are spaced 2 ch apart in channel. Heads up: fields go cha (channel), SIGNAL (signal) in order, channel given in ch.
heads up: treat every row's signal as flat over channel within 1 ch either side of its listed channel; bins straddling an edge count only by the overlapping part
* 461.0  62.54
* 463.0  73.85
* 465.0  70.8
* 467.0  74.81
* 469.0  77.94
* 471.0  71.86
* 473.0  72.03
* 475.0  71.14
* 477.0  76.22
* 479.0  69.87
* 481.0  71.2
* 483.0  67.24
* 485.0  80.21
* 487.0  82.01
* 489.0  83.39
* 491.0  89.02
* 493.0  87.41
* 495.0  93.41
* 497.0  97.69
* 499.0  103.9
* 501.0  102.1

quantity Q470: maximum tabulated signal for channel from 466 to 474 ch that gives 77.94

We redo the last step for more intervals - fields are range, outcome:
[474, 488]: 82.01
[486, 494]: 89.02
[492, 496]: 93.41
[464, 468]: 74.81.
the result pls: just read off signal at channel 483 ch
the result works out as 67.24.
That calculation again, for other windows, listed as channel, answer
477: 76.22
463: 73.85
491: 89.02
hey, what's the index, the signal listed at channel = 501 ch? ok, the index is 102.1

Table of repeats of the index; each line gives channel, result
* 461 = 62.54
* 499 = 103.9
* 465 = 70.8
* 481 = 71.2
